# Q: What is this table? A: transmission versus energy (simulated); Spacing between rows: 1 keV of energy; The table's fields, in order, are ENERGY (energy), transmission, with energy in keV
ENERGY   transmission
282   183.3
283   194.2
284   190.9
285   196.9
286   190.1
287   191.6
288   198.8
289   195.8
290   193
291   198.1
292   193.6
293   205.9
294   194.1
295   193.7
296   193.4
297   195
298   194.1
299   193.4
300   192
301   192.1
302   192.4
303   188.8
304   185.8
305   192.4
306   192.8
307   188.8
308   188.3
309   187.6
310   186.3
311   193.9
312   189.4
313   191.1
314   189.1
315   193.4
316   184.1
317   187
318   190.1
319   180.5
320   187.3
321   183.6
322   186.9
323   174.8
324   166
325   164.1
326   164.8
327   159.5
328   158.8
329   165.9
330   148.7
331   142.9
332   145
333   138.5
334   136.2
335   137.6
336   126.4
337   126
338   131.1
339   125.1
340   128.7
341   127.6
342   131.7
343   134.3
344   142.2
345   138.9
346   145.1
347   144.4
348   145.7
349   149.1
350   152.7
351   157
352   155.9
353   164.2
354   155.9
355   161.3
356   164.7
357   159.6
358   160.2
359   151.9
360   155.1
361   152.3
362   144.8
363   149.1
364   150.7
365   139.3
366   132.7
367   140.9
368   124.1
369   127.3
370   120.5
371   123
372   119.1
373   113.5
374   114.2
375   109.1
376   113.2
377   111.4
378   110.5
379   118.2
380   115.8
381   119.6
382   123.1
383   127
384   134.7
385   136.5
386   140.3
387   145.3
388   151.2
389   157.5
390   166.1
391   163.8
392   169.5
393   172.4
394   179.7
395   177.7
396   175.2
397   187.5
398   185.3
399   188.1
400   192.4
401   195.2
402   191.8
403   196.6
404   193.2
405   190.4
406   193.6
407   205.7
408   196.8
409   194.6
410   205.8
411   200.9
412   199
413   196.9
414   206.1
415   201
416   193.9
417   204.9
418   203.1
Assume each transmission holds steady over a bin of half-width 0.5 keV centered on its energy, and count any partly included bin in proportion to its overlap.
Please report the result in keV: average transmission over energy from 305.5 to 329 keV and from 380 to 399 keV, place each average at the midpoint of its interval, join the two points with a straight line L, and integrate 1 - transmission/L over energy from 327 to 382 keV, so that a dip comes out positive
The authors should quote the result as 9.94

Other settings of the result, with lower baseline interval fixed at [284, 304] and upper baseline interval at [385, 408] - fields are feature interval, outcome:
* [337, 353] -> 3.9 keV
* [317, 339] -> 3.6 keV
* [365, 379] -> 4.7 keV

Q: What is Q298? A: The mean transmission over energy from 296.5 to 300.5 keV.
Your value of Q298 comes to 194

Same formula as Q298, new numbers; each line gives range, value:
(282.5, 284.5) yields 193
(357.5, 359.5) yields 156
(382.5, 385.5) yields 133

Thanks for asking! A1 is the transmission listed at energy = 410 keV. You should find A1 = 205.8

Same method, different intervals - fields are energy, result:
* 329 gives 165.9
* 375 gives 109.1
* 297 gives 195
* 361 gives 152.3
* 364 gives 150.7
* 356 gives 164.7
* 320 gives 187.3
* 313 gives 191.1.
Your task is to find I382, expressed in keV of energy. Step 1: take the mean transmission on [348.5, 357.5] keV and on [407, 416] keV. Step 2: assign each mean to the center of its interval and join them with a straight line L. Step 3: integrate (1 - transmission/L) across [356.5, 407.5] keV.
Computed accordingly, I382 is 8.00 keV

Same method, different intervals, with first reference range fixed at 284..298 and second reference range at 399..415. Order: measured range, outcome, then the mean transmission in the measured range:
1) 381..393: 3.1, 147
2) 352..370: 4.4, 148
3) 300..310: 0.3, 190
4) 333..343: 3.3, 131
